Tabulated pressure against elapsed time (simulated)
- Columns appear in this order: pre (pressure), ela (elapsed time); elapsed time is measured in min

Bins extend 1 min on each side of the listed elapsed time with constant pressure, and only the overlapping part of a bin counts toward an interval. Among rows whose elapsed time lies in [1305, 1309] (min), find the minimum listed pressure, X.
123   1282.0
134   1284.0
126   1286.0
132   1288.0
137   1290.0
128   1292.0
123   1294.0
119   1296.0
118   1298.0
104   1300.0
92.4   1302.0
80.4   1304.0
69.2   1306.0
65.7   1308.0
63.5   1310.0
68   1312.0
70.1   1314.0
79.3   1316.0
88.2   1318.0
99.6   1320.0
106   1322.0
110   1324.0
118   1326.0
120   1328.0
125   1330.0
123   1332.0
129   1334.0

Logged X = 65.7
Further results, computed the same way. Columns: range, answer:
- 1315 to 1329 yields 79.3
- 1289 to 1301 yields 104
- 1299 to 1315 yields 63.5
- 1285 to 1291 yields 126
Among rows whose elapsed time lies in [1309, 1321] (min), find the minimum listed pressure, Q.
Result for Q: 63.5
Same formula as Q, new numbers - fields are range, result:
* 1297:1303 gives 92.4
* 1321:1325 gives 106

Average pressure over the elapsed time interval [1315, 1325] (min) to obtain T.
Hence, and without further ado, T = 96.6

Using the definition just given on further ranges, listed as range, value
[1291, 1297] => 123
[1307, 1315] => 66.8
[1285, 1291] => 132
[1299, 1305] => 92.3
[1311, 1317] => 72.5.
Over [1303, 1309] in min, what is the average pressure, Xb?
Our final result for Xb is 71.8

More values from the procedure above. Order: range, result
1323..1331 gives 118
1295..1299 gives 118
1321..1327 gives 111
